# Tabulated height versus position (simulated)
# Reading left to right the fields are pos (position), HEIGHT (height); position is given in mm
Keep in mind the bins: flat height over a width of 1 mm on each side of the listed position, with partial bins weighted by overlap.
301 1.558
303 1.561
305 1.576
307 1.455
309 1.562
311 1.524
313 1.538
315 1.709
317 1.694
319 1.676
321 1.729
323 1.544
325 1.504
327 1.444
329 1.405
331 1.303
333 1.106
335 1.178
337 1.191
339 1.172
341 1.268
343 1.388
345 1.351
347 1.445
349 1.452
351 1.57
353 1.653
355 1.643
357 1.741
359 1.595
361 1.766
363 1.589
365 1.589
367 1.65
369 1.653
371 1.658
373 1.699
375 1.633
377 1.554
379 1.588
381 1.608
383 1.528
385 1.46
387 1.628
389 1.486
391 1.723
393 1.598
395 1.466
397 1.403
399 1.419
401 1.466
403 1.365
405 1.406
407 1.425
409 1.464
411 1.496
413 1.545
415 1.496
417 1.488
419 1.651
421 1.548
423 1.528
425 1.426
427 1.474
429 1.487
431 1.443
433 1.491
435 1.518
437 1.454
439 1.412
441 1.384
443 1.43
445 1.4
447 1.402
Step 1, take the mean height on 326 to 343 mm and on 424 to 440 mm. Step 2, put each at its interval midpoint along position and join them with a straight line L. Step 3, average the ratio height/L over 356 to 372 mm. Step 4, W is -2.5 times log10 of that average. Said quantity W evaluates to -0.241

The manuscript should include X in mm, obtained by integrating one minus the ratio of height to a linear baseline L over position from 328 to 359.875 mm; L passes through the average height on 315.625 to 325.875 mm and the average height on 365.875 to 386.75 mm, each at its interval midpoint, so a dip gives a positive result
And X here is 4.28 mm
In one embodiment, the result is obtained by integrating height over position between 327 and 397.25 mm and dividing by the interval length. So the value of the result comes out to 1.51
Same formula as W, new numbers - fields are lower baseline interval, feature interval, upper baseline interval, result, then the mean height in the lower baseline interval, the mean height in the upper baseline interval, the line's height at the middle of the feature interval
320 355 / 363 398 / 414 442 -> -0.10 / 1.4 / 1.49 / 1.44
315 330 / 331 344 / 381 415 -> 0.27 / 1.58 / 1.5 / 1.56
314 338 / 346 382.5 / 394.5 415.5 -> -0.11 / 1.46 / 1.45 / 1.45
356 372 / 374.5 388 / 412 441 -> 0.03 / 1.66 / 1.49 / 1.61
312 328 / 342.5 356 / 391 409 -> 0.03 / 1.6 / 1.46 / 1.55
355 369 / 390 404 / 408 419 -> 0.05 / 1.65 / 1.51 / 1.56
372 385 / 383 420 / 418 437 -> 0.04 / 1.59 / 1.5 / 1.55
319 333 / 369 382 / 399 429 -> -0.10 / 1.47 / 1.48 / 1.48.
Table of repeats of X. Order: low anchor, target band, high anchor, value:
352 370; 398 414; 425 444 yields 0.9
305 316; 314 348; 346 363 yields 3.5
